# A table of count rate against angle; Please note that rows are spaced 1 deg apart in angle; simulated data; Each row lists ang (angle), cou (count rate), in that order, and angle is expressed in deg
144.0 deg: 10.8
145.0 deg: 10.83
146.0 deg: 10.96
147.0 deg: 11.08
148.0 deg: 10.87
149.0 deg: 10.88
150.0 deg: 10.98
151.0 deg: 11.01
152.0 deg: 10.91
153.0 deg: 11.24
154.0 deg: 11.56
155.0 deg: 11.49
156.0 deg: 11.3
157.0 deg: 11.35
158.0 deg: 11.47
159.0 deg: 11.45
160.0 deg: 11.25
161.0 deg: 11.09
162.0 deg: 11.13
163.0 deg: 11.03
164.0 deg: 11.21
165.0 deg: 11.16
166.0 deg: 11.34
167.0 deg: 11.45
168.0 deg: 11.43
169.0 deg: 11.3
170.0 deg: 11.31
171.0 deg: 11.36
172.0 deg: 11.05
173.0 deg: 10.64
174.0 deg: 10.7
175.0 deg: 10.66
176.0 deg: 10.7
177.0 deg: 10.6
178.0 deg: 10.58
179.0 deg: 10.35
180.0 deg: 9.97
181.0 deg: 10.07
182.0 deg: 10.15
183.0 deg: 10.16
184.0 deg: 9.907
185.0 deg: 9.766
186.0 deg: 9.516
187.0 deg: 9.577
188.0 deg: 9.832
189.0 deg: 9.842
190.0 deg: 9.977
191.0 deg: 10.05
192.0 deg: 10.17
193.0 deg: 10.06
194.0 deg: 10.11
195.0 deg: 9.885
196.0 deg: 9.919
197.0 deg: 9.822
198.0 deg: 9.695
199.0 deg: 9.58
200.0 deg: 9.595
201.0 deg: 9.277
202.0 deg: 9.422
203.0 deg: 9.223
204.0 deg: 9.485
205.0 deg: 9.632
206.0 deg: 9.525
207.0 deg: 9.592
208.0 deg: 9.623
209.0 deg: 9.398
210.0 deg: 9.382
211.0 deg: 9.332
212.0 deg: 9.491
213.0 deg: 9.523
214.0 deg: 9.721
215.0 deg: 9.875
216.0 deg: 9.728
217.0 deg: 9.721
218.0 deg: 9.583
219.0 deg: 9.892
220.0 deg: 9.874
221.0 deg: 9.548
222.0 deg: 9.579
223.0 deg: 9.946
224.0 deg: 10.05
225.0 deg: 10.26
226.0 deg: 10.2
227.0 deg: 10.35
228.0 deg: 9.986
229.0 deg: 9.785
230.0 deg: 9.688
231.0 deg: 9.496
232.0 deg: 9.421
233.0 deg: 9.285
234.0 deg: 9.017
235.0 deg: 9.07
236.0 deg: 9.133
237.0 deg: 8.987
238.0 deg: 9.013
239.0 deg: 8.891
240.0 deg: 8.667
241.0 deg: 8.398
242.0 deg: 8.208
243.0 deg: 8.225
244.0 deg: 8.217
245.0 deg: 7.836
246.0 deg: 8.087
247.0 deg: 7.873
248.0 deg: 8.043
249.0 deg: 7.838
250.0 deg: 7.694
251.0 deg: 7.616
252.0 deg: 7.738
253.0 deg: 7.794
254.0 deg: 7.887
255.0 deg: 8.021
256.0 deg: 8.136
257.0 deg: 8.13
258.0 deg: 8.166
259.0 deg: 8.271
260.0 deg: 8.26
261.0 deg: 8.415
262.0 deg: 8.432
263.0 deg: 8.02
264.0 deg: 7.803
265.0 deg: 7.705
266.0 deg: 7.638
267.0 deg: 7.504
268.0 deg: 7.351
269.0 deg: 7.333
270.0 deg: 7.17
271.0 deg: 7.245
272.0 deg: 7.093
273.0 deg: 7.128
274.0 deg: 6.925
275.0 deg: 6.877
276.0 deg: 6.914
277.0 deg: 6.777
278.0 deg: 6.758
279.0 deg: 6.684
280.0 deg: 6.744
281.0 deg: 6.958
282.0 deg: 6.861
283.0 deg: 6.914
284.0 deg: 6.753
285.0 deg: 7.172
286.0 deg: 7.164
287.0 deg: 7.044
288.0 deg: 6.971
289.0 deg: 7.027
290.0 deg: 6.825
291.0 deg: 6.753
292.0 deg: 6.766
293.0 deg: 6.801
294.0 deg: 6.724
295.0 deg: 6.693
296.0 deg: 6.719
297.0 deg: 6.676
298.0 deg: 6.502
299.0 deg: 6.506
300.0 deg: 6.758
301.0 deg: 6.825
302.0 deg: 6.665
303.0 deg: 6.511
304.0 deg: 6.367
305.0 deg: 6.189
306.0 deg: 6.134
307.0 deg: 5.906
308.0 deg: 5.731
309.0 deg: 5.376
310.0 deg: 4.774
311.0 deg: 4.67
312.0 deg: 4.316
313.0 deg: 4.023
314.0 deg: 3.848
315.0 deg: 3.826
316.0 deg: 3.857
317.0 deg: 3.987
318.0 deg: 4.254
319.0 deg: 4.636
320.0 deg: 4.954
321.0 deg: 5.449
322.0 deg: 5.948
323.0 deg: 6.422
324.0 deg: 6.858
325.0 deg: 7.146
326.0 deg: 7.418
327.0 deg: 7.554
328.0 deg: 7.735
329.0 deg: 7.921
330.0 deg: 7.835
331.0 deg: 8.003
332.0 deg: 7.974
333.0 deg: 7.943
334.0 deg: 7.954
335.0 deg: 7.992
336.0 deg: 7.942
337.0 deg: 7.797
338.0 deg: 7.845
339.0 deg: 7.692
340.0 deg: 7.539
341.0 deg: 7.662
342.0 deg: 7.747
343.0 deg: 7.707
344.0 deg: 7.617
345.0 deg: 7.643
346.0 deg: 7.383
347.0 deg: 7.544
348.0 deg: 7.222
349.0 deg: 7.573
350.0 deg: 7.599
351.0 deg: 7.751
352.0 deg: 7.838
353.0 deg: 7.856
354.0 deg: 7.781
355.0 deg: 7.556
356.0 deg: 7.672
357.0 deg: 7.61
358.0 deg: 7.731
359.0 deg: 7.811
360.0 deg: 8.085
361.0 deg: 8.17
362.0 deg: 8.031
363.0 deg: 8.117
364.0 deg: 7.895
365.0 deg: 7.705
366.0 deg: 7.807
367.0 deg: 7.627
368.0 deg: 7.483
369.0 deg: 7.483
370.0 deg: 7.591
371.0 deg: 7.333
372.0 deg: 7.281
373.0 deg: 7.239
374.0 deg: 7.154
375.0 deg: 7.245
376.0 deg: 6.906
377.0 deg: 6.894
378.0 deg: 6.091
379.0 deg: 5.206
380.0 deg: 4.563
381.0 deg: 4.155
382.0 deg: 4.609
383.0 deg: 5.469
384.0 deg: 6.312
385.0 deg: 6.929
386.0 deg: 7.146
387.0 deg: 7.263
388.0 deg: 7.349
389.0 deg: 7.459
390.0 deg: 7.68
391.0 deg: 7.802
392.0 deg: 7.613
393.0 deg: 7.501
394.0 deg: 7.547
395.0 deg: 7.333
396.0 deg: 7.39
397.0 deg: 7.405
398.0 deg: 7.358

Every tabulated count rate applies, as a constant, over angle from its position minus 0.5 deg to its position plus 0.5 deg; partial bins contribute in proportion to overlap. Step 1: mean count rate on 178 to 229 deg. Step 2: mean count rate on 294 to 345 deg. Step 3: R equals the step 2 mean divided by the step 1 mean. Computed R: 0.66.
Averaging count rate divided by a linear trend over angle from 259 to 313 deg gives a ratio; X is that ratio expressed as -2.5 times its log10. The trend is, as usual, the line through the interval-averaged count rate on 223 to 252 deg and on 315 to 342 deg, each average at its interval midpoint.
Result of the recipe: 0.15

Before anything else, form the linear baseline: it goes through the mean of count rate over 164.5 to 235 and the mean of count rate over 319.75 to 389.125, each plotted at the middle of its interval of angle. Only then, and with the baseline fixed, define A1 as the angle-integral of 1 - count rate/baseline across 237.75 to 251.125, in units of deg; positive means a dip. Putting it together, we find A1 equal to 1.48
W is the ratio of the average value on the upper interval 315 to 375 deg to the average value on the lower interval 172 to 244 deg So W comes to 0.8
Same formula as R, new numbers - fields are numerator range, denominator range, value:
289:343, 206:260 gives 0.72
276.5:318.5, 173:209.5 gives 0.62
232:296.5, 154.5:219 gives 0.75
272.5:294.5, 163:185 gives 0.64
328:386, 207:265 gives 0.82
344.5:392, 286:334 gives 1.16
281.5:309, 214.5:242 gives 0.70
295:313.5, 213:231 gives 0.60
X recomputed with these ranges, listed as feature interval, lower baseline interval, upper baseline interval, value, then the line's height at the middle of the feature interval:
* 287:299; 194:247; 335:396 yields 0.23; 8.35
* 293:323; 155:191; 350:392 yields 0.43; 8.3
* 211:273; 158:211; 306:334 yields -0.03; 8.42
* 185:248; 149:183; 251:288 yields -0.02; 9.26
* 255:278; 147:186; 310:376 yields 0.15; 8.71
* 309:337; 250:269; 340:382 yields 0.22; 7.54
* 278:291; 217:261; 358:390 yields 0.19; 8.23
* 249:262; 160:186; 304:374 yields 0.11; 8.85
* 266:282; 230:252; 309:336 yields 0.07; 7.54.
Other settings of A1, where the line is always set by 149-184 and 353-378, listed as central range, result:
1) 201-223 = 1.3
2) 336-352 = 0.6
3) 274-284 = 2.4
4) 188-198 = 0.5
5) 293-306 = 3.2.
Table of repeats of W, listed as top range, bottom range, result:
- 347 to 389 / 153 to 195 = 0.67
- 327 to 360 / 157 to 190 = 0.72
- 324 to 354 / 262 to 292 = 1.08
